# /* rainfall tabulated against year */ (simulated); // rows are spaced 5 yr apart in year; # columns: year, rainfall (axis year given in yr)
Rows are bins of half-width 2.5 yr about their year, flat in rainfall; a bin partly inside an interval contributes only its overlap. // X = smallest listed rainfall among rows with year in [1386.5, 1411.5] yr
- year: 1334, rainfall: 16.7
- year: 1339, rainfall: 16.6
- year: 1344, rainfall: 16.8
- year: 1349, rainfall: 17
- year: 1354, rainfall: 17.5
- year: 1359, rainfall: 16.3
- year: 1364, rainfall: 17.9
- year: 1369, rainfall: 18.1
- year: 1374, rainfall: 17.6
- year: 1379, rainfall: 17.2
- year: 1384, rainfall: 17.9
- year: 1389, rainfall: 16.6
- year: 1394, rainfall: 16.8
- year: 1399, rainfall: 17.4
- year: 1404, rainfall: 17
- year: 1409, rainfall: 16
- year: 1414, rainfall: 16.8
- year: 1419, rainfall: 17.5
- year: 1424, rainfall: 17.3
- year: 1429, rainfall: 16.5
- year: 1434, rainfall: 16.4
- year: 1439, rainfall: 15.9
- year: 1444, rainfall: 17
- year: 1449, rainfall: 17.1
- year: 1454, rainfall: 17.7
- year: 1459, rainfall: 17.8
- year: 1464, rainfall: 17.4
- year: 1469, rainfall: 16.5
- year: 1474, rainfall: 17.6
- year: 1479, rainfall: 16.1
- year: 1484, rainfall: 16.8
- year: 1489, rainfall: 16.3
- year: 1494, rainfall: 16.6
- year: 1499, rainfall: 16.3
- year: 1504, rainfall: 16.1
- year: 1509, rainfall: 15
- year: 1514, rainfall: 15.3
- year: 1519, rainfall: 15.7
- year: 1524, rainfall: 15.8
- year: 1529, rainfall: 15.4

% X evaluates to 16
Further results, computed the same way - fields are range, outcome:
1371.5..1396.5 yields 16.6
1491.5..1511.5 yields 15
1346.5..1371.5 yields 16.3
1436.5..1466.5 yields 15.9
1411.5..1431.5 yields 16.5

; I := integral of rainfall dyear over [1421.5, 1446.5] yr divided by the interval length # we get 16.6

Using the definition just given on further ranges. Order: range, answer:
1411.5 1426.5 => 17.2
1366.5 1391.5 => 17.5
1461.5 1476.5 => 17.2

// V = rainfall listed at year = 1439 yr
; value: 15.9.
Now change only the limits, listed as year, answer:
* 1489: 16.3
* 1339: 16.6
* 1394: 16.8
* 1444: 17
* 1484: 16.8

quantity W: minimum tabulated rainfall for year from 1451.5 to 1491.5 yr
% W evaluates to 16.1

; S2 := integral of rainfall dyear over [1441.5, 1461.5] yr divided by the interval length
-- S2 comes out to 17.4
